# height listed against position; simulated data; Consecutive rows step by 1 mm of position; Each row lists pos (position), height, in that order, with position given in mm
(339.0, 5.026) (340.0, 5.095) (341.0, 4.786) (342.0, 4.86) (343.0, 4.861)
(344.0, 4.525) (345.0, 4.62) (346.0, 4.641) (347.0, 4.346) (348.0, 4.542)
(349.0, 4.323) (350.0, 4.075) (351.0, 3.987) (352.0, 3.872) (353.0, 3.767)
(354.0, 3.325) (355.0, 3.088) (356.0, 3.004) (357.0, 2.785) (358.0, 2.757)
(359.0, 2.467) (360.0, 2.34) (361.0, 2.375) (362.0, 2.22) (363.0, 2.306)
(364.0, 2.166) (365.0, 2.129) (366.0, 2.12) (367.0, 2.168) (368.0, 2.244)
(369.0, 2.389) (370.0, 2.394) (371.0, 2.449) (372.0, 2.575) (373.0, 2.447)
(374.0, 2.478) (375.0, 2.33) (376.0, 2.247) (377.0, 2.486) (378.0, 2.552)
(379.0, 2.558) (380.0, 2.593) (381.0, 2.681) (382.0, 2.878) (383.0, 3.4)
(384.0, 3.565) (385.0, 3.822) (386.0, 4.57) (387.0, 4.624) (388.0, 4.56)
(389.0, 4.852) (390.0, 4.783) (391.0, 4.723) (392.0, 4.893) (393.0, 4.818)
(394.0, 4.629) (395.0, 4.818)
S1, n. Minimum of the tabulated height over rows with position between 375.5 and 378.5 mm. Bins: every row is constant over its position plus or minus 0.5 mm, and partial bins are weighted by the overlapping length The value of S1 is 2.247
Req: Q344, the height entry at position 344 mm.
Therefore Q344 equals 4.525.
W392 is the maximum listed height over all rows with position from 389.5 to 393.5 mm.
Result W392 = 4.893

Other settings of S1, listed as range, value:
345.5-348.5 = 4.346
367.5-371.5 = 2.244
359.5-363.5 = 2.22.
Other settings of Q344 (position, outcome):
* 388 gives 4.56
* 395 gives 4.818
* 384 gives 3.565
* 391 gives 4.723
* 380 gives 2.593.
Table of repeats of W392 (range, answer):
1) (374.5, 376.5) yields 2.33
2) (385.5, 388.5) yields 4.624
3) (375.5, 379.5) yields 2.558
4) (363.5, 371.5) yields 2.449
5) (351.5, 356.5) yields 3.872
